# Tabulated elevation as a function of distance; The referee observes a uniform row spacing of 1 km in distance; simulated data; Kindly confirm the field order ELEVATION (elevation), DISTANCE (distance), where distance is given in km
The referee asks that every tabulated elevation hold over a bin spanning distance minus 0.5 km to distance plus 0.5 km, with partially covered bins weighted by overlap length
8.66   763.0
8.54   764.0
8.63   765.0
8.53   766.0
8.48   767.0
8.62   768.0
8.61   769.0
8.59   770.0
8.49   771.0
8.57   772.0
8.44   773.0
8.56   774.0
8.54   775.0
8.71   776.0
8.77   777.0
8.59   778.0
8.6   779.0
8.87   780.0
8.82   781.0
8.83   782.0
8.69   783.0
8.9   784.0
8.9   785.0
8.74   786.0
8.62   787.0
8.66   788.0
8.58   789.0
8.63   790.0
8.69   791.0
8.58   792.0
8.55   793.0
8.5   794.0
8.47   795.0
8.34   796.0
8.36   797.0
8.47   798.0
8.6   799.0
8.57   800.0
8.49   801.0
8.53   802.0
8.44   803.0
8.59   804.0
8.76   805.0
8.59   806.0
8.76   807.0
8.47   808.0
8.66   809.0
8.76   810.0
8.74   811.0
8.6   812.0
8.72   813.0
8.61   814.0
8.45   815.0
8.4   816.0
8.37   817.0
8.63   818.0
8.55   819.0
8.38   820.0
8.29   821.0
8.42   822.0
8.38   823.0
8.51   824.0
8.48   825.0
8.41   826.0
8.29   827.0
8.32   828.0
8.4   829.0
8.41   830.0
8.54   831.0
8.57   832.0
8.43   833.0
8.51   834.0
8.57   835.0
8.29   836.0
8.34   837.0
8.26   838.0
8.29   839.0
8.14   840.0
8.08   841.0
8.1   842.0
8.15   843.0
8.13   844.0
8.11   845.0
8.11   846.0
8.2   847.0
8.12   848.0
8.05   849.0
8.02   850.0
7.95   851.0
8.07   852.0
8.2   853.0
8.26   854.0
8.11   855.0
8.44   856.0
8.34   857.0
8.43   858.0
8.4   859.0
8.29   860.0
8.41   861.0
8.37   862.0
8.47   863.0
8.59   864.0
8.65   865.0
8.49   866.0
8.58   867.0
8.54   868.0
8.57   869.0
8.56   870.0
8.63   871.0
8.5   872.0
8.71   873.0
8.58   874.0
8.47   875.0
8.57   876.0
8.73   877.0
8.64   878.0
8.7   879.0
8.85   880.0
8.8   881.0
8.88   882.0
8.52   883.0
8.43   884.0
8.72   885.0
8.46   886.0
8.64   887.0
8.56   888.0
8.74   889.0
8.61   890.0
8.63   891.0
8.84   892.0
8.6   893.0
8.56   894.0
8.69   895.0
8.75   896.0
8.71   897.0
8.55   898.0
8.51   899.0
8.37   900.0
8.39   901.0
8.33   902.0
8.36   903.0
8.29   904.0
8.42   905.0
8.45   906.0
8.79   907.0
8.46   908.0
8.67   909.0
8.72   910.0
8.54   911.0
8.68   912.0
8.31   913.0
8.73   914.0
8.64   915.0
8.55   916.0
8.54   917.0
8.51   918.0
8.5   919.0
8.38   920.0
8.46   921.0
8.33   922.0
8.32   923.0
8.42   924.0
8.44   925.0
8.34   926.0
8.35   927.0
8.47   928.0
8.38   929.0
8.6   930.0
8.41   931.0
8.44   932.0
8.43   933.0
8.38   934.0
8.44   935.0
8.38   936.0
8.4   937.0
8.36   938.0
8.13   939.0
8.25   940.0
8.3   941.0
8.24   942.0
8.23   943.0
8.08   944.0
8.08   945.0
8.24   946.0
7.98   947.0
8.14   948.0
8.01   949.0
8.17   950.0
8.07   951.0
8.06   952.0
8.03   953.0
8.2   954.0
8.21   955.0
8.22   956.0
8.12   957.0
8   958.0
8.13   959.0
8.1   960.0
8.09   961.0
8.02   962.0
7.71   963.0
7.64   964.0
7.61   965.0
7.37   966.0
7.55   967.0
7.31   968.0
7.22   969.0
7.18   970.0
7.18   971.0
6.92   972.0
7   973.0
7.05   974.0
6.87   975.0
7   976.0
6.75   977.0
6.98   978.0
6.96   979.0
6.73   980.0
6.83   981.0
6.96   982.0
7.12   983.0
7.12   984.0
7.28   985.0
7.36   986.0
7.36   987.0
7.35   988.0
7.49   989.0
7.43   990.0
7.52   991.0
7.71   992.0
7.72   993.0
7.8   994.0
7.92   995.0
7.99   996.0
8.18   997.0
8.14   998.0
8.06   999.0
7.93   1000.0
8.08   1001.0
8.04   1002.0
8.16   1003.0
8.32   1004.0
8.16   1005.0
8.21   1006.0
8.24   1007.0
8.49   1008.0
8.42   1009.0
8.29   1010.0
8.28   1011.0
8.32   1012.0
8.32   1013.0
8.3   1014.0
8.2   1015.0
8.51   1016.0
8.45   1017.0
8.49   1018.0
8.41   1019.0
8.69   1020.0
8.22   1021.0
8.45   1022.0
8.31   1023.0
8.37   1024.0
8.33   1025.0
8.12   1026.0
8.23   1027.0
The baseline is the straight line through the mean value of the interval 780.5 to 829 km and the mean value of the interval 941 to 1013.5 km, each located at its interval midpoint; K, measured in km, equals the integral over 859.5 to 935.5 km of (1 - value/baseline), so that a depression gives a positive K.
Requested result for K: -3.8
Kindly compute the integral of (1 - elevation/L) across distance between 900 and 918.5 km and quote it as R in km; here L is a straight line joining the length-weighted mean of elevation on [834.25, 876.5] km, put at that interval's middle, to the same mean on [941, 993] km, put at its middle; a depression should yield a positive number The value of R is -1.2 km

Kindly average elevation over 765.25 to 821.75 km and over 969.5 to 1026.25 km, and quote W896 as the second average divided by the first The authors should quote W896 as 0.91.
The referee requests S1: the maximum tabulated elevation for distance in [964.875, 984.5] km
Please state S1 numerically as 7.61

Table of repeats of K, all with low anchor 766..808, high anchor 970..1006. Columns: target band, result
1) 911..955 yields -3.1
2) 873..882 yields -0.6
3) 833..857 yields 0.2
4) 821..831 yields 0.0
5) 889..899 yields -0.8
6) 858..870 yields -0.5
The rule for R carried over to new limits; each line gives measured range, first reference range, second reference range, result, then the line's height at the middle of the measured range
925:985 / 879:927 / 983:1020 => 3.2 km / 8.26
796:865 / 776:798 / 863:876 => 1.7 km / 8.61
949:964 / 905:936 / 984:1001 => 0.1 km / 8.09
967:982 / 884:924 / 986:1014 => 2.1 km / 8.14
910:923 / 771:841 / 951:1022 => -0.7 km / 8.07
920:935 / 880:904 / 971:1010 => -0.3 km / 8.23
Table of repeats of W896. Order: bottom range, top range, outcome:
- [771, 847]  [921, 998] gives 0.92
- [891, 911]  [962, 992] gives 0.84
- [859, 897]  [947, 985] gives 0.88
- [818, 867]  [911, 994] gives 0.95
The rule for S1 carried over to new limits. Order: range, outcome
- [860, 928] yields 8.88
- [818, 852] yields 8.63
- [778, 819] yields 8.9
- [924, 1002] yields 8.6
